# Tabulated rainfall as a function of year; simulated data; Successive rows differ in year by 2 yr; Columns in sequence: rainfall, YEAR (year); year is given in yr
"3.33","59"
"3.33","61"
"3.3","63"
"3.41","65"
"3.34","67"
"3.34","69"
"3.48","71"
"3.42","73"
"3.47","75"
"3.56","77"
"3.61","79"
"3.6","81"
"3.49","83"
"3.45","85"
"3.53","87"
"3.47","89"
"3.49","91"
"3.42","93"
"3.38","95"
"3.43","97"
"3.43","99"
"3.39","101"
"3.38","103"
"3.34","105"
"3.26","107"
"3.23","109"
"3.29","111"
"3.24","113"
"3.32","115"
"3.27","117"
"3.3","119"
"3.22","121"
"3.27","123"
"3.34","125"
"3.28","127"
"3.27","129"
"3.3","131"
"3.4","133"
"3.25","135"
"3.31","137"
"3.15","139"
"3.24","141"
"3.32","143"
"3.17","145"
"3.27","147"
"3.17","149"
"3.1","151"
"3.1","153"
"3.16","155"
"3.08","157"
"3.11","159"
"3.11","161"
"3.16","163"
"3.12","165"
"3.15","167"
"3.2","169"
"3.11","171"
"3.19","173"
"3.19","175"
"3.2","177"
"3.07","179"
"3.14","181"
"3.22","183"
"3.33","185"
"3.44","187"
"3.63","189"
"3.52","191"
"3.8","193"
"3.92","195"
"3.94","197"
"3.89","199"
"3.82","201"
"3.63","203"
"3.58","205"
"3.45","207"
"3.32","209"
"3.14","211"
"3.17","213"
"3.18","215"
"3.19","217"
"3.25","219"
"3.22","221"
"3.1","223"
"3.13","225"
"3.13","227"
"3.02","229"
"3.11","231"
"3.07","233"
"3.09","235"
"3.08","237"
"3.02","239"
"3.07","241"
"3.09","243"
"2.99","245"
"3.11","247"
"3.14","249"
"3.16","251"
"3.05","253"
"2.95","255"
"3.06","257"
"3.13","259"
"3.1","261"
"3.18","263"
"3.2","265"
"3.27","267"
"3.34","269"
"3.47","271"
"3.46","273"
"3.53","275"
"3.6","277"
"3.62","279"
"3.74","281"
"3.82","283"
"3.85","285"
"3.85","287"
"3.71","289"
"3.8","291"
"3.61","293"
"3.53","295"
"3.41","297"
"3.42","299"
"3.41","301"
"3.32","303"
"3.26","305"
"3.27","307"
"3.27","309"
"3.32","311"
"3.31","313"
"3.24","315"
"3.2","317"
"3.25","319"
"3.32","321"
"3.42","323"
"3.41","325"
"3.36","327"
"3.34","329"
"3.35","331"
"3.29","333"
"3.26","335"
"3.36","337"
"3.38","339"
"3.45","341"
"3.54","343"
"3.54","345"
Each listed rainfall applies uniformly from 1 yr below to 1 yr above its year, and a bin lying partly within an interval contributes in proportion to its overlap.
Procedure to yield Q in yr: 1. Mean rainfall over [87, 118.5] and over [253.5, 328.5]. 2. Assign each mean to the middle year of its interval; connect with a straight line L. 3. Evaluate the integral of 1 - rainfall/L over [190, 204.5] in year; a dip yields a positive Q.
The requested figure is -1.7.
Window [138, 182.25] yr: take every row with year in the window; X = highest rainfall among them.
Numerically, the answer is 3.32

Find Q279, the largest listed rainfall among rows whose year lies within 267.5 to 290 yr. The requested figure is 3.85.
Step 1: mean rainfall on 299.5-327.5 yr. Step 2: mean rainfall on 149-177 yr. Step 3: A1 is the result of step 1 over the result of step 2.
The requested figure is 1.05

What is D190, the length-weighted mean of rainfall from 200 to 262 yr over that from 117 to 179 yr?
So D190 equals 1.0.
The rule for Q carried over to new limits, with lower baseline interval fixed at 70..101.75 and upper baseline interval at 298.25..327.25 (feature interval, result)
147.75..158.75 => 1.0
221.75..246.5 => 2.2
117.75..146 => 1.4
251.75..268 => 1.1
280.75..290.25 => -1.3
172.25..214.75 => -0.7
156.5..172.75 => 1.4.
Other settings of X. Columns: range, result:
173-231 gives 3.94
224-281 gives 3.74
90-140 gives 3.49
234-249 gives 3.14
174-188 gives 3.44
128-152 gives 3.4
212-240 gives 3.25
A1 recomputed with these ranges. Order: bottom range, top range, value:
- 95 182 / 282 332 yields 1.06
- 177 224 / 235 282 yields 0.94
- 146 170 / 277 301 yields 1.16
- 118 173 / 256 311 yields 1.08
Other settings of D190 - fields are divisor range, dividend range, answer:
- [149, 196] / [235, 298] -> 1.03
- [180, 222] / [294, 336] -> 0.96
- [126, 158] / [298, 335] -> 1.03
